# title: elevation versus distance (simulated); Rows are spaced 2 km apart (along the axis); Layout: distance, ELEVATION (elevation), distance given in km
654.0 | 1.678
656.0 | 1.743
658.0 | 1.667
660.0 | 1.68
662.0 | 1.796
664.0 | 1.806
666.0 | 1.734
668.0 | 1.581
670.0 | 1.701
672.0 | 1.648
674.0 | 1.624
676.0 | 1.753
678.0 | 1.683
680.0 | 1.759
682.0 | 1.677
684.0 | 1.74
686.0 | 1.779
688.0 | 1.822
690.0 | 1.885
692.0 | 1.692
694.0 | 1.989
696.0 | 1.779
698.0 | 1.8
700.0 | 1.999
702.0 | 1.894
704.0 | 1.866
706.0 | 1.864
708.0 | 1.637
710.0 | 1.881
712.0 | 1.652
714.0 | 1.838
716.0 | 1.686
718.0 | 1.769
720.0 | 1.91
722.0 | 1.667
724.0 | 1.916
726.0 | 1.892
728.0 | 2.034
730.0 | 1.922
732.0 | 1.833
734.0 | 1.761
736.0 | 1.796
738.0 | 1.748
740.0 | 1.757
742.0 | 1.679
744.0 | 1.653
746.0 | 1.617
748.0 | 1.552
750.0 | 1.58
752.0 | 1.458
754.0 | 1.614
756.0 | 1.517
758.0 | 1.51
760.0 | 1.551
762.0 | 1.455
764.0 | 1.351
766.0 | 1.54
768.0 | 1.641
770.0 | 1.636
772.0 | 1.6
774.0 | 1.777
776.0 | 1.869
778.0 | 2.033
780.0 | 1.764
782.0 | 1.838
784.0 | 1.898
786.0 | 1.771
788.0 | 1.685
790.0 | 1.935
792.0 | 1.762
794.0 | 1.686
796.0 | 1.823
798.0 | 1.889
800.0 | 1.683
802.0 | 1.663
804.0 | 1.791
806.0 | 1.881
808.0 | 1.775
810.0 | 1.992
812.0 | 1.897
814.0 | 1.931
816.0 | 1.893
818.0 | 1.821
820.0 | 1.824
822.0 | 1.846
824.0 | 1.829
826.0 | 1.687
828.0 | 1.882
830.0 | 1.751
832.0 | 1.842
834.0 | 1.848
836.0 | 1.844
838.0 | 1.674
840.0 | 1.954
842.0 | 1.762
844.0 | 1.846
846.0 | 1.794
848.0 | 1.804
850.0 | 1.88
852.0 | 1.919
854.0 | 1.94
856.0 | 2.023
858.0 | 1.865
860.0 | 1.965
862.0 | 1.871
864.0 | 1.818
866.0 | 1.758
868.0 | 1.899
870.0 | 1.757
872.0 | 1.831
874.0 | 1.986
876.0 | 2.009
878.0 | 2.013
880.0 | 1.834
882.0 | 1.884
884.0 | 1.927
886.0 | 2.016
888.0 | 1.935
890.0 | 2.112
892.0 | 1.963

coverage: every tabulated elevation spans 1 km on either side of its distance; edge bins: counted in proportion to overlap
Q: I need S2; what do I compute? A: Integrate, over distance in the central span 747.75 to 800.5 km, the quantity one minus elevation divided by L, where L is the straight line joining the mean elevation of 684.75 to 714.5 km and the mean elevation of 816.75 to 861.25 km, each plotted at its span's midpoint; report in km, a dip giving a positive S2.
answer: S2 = 4.4 km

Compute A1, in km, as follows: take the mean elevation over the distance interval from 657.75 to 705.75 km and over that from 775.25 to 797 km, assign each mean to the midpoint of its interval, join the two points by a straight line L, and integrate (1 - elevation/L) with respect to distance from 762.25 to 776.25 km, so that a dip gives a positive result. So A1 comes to 1.59 km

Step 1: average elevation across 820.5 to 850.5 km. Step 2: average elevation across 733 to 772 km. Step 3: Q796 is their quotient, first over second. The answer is 1.1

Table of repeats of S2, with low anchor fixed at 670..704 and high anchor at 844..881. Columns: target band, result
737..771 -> 4.5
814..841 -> 0.6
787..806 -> 0.7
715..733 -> -0.4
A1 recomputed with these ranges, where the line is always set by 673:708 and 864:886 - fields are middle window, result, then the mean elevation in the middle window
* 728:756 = 1.9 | 1.7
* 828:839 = 0.4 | 1.8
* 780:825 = 0.8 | 1.82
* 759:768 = 1.7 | 1.49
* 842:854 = 0.2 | 1.85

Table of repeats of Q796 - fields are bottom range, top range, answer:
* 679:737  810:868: 1.02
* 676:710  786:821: 1.01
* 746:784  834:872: 1.13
